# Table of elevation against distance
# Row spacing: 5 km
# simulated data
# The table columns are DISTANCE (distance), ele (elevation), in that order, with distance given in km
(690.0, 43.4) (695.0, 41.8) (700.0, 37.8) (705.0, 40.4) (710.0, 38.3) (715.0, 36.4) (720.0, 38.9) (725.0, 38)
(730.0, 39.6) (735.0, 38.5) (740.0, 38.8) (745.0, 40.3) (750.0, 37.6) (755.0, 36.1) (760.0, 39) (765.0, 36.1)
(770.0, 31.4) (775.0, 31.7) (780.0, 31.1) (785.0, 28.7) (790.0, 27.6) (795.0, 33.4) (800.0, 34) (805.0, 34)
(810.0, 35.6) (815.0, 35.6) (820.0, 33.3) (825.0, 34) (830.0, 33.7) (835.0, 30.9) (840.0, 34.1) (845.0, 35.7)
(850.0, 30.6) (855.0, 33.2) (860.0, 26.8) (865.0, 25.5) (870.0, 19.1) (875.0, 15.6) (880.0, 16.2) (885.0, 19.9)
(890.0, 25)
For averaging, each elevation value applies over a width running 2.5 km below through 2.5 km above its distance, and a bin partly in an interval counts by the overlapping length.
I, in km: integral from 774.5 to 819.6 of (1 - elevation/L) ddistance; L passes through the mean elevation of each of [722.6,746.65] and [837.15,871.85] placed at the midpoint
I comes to 2.0 km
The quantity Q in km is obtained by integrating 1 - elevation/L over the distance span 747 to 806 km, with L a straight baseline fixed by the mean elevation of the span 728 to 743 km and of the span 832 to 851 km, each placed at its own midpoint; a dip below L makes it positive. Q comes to 5.3 km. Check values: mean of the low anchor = 39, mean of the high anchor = 33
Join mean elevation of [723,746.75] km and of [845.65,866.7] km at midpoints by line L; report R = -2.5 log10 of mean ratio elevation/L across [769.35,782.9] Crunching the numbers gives 0.15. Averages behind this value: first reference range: 39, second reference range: 29.7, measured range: 31.3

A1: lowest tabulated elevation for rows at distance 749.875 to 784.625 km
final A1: 31.1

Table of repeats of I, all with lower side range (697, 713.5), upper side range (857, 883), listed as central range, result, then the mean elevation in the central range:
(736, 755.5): -2.3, 38.4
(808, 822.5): -4.3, 34.8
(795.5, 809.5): -3.0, 34.1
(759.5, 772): -1.1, 35.1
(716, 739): -1.4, 38.6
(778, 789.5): 0.3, 29.4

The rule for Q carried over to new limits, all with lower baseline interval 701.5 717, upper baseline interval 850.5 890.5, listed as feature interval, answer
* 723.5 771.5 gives -4.0 km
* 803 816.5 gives -3.0 km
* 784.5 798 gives 0.1 km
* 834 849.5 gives -4.7 km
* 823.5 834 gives -2.5 km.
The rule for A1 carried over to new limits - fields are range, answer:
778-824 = 27.6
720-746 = 38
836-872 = 19.1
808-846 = 30.9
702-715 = 36.4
